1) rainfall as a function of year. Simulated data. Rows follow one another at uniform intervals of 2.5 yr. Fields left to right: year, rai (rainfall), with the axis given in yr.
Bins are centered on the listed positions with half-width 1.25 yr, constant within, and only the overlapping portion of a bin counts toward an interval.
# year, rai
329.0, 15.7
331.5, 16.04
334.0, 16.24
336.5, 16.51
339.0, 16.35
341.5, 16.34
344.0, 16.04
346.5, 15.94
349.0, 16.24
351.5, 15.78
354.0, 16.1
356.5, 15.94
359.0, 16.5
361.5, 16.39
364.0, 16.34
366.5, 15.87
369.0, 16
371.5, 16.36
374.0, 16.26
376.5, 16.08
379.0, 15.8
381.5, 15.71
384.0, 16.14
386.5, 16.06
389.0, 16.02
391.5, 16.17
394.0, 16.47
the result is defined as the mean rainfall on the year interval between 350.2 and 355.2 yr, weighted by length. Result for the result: 15.9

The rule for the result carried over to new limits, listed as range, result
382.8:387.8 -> 16.1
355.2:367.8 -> 16.2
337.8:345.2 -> 16.2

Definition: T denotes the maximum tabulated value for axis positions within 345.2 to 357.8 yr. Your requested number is 16.24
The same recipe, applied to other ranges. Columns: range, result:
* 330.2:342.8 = 16.51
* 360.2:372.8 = 16.39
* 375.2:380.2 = 16.08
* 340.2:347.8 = 16.34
